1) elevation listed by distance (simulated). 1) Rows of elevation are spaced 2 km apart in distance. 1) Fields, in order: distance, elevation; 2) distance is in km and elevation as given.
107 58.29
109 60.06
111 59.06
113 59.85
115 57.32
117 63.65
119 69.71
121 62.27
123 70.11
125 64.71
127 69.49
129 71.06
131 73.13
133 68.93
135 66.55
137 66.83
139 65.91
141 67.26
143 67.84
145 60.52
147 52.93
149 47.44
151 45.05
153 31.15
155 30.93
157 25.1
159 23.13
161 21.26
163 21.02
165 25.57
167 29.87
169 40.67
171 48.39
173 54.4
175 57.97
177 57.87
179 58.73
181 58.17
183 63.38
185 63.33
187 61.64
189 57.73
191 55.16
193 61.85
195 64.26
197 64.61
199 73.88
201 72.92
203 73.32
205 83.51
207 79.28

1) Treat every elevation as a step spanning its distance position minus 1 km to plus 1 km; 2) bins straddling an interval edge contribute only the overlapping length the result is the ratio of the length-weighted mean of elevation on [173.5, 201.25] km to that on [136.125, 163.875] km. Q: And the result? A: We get 1.38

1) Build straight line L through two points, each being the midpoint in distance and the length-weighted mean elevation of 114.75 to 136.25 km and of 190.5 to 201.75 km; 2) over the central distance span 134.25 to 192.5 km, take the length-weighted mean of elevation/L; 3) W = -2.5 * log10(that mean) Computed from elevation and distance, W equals 0.33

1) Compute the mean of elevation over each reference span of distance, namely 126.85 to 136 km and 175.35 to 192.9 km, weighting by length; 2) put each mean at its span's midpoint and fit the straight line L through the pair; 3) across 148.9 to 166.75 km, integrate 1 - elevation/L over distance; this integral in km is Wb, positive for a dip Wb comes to 9.8 km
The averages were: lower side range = 69.9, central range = 29.2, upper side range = 59.6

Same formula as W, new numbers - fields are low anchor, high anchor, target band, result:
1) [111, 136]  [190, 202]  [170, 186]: 0.14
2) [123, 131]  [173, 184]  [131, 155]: 0.15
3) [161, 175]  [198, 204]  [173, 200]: -0.09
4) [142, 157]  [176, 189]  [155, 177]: 0.46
